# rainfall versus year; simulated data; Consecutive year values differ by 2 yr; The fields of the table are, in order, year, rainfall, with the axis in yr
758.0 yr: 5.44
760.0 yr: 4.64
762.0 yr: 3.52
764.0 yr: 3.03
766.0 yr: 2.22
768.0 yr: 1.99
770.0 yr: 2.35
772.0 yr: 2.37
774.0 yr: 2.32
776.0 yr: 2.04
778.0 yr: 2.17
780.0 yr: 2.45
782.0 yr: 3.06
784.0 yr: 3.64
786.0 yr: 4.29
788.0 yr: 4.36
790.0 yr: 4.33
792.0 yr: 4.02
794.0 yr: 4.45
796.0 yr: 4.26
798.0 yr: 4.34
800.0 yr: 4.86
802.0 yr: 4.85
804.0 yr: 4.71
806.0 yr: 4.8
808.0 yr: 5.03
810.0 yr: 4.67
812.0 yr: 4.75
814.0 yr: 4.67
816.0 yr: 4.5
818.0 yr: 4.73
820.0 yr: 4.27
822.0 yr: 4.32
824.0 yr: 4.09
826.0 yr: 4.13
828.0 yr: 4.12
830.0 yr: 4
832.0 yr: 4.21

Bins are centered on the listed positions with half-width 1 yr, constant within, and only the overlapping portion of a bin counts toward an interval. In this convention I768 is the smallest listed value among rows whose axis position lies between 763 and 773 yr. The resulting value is 1.99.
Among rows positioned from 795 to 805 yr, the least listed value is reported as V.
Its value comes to 4.26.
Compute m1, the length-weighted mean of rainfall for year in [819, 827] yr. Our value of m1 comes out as 4.2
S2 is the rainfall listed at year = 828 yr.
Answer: 4.12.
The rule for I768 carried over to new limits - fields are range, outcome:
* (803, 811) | 4.67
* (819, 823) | 4.27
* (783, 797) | 3.64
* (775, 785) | 2.04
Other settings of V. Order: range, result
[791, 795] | 4.02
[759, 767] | 2.22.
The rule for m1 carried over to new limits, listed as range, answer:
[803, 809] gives 4.85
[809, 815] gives 4.7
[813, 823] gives 4.5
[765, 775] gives 2.25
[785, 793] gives 4.25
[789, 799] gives 4.28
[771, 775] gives 2.34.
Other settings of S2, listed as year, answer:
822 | 4.32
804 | 4.71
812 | 4.75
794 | 4.45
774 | 2.32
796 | 4.26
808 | 5.03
